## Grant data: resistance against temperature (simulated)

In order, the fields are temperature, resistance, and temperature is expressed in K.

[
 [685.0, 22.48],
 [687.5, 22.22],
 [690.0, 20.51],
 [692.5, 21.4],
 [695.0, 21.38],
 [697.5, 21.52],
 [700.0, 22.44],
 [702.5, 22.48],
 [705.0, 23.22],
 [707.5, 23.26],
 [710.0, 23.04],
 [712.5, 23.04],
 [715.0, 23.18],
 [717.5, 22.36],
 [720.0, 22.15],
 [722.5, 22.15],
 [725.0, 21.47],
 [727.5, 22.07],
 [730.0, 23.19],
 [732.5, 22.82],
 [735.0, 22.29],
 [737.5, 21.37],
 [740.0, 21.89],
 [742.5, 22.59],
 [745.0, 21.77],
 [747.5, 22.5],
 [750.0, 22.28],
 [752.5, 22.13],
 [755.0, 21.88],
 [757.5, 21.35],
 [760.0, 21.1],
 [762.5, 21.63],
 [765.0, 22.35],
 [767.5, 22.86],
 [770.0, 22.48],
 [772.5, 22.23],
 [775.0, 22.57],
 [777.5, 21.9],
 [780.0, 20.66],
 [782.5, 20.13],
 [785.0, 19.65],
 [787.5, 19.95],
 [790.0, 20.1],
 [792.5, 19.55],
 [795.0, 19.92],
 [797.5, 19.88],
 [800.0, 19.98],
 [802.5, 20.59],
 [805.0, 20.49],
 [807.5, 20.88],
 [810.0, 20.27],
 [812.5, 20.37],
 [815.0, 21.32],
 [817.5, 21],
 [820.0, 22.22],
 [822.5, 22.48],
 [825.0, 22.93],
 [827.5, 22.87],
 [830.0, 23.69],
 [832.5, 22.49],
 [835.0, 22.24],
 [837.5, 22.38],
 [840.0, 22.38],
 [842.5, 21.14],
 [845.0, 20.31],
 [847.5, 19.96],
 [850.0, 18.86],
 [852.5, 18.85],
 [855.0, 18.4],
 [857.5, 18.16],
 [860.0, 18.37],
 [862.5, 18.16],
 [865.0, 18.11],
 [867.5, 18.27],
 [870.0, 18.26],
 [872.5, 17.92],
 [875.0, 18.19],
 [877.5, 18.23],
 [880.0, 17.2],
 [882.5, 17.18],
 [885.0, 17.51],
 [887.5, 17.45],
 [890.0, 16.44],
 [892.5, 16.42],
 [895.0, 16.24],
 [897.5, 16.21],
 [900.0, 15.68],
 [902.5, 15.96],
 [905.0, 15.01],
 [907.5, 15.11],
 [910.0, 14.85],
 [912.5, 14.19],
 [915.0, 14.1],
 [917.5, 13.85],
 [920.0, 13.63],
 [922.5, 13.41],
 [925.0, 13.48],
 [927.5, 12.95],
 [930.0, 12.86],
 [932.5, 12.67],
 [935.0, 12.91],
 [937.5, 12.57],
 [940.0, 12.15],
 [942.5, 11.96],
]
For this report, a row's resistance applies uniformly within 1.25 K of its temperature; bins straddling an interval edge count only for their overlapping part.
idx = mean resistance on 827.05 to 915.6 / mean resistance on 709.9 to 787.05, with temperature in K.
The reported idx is 0.83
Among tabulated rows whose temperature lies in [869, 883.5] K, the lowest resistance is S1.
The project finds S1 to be 17.18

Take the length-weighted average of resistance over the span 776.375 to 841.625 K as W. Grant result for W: 21.2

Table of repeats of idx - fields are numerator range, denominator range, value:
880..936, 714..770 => 0.68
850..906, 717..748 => 0.78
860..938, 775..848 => 0.74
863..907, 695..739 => 0.76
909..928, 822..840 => 0.61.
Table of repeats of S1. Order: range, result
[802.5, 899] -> 16.21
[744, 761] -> 21.1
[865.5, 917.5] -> 13.85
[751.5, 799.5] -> 19.55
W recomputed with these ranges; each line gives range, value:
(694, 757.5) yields 22.3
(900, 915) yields 15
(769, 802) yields 20.7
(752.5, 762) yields 21.5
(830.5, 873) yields 19.8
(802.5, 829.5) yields 21.5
